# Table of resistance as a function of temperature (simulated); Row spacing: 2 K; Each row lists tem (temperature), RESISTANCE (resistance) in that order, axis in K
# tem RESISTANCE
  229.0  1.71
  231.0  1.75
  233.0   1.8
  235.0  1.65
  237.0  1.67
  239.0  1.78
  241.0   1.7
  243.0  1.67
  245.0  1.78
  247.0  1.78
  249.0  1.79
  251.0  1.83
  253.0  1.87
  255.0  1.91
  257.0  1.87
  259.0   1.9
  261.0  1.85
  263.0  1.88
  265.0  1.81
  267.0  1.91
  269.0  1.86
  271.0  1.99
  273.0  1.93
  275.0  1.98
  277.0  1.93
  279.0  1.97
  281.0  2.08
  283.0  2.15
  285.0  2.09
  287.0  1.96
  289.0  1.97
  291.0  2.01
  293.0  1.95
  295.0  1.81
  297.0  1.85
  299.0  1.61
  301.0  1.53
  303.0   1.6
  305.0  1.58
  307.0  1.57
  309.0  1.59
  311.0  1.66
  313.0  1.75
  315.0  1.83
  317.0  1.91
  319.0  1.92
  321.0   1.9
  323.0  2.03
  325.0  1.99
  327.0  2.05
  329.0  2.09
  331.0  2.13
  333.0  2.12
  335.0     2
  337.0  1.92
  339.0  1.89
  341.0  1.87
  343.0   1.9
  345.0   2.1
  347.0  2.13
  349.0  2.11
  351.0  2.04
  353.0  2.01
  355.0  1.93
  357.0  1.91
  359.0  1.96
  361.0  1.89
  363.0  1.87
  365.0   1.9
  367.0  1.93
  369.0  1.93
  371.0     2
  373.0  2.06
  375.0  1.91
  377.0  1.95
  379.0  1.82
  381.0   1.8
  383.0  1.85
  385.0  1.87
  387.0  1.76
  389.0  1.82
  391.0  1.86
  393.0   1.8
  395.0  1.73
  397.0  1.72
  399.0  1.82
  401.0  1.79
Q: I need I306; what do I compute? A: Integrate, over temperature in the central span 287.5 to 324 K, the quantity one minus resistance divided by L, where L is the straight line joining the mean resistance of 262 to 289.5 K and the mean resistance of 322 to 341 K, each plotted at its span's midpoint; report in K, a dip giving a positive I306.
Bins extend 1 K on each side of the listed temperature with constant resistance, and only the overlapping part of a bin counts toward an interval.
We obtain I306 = 3.82 K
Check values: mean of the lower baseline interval 1.96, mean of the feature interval 1.78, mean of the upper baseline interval 2.02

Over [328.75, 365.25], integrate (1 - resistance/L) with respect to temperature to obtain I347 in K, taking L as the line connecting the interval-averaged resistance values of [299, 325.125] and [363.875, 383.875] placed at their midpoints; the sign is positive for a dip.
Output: -2.9 K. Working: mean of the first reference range 1.75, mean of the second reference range 1.92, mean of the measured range 1.99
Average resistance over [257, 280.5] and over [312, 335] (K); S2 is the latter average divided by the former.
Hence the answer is 1.03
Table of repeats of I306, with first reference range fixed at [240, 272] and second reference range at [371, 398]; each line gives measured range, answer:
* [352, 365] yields -0.6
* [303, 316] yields 1.3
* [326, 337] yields -1.3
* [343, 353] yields -1.2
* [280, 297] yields -1.4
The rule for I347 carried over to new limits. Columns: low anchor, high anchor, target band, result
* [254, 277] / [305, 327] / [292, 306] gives 1.1 K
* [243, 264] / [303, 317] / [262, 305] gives -3.4 K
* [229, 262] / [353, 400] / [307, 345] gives -1.5 K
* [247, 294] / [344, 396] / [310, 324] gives 0.5 K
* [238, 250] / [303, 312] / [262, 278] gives -2.1 K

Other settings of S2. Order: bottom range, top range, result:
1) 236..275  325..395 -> 1.06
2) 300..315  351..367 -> 1.19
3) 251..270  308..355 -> 1.04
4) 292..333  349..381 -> 1.06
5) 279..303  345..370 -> 1.04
